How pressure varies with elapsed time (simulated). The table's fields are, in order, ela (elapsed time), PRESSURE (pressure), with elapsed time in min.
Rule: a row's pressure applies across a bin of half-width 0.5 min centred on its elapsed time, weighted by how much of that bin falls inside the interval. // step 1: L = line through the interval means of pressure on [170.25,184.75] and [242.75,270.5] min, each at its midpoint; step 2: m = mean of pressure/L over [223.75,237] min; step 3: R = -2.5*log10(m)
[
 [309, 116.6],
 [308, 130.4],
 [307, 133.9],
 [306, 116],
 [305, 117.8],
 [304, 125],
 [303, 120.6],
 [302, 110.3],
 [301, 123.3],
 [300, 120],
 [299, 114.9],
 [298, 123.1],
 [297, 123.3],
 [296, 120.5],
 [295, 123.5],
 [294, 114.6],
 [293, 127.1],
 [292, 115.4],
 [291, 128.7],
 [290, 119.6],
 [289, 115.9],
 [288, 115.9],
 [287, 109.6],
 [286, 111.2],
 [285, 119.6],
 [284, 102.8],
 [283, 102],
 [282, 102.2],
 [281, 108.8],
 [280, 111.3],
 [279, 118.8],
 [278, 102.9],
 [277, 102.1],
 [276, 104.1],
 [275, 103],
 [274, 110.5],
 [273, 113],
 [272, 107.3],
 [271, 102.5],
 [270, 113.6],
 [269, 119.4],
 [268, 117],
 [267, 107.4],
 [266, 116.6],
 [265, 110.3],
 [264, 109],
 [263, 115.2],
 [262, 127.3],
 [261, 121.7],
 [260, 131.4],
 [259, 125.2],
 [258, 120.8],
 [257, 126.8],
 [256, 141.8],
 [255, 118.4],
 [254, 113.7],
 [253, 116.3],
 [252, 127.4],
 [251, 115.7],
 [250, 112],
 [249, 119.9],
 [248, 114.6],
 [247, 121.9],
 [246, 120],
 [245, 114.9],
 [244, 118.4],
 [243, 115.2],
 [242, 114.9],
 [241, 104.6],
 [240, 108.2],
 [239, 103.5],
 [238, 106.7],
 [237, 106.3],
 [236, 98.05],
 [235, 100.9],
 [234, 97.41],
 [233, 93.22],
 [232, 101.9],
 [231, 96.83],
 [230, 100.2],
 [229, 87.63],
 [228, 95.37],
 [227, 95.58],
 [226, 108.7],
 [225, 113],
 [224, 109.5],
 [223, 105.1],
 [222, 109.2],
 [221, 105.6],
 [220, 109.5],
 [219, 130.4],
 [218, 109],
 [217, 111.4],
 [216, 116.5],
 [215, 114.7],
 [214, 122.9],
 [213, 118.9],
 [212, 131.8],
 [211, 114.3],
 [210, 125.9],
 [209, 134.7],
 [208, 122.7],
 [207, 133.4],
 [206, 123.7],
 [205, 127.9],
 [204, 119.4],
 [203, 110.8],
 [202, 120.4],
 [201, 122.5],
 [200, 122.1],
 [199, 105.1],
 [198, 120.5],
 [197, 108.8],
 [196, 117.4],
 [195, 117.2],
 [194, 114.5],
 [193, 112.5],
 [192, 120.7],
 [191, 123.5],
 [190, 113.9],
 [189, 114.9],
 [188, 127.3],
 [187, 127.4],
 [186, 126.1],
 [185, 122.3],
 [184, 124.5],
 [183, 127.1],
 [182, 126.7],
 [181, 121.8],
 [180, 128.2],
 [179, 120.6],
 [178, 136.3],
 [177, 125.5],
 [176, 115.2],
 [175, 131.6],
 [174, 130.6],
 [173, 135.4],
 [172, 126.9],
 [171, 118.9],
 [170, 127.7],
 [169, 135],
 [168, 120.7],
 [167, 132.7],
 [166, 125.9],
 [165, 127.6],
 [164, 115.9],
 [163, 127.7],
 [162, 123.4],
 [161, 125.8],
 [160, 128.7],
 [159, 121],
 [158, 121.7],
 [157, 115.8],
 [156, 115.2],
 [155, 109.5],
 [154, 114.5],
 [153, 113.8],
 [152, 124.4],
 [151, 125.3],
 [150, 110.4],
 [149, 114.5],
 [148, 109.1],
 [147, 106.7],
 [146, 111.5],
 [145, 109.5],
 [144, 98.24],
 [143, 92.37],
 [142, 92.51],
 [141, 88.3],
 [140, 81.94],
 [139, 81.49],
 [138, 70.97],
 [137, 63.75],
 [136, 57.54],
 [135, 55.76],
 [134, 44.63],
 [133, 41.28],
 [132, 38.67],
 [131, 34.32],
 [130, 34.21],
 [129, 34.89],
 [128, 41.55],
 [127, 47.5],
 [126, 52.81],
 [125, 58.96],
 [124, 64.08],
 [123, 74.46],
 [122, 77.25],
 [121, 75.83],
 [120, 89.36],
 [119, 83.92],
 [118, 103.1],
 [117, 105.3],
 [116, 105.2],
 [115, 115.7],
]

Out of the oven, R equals 0.21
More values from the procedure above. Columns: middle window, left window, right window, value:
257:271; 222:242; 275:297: -0.09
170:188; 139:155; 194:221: -0.12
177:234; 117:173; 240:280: -0.11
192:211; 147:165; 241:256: -0.02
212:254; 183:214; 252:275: 0.09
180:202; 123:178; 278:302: -0.17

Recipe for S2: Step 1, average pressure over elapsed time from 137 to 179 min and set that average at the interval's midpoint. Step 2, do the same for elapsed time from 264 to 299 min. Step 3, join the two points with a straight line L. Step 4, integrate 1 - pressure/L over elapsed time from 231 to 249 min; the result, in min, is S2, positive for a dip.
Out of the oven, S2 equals 0.9 min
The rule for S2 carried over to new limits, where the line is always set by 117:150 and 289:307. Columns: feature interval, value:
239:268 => -2.71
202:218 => -4.35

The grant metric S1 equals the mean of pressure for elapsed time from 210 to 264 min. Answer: 113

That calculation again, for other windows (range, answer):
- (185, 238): 114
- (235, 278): 114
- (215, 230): 108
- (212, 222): 116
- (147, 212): 122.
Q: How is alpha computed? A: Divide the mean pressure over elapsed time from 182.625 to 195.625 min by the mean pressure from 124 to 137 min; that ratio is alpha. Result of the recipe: 2.59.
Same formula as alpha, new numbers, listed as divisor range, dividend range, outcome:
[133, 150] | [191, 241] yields 1.31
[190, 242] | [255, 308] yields 1.04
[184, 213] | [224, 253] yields 0.89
